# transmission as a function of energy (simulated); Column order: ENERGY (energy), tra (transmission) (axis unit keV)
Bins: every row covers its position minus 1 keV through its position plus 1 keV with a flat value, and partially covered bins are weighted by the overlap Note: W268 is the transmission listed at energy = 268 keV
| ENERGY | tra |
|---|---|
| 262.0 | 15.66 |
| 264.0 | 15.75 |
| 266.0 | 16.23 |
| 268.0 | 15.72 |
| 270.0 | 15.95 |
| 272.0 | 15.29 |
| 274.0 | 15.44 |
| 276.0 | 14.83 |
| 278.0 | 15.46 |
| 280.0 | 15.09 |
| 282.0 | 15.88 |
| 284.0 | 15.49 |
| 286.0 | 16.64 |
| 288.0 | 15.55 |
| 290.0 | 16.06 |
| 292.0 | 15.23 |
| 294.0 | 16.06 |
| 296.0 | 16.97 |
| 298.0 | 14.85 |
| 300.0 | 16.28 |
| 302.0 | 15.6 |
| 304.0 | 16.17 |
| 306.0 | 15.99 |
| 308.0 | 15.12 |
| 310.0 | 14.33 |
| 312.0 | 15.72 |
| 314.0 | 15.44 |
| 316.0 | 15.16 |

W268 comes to 15.72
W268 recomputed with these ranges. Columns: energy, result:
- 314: 15.44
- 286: 16.64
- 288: 15.55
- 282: 15.88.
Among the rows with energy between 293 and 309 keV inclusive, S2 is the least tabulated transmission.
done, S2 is 14.85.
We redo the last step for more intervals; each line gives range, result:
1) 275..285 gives 14.83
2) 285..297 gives 15.23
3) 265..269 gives 15.72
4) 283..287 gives 15.49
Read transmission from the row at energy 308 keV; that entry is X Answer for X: 15.12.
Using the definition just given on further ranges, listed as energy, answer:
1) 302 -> 15.6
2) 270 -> 15.95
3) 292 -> 15.23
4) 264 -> 15.75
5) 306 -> 15.99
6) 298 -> 14.85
